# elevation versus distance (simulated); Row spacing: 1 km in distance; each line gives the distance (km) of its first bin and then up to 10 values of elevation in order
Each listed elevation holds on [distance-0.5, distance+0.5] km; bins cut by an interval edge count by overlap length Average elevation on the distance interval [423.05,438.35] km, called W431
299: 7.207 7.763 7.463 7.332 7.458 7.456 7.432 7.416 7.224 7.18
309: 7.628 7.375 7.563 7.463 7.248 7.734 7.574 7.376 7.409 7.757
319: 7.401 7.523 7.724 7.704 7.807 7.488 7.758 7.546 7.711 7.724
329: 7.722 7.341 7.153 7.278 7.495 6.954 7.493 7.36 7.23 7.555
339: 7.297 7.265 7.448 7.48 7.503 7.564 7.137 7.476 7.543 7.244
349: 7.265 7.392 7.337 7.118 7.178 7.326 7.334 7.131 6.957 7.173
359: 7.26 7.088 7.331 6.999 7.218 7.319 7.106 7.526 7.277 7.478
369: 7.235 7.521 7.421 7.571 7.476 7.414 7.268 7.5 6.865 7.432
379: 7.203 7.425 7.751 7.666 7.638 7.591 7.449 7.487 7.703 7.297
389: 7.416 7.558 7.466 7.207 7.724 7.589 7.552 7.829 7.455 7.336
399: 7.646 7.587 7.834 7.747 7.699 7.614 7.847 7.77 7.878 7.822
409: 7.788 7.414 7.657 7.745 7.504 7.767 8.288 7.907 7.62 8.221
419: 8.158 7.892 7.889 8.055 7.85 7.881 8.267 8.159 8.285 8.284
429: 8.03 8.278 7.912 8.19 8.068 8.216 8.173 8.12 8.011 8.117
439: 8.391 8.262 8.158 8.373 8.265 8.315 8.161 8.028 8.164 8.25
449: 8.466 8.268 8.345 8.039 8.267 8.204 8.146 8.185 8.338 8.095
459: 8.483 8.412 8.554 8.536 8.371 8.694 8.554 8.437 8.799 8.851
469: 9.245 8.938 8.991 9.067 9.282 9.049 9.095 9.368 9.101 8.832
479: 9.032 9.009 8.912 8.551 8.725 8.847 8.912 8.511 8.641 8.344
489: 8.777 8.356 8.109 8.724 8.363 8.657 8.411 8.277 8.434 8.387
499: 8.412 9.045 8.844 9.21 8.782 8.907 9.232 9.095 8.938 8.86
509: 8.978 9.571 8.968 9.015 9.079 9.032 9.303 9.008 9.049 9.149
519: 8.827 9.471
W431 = 8.12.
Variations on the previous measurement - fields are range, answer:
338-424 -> 7.51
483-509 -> 8.69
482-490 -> 8.65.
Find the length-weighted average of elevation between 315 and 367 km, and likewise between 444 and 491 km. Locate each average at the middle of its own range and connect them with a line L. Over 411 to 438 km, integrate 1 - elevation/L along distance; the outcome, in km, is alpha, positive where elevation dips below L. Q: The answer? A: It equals 0.5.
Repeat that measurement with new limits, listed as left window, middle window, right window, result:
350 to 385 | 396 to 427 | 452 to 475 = 0.4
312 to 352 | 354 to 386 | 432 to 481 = 1.8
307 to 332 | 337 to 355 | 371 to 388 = 0.3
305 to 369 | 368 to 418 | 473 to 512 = 2.0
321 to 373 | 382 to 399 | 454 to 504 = 0.6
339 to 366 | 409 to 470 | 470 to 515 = 0.4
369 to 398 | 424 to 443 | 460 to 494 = 0.0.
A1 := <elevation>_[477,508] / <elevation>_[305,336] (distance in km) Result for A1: 1.2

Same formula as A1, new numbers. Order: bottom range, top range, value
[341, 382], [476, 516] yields 1.20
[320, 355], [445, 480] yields 1.16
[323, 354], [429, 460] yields 1.11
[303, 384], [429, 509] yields 1.16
